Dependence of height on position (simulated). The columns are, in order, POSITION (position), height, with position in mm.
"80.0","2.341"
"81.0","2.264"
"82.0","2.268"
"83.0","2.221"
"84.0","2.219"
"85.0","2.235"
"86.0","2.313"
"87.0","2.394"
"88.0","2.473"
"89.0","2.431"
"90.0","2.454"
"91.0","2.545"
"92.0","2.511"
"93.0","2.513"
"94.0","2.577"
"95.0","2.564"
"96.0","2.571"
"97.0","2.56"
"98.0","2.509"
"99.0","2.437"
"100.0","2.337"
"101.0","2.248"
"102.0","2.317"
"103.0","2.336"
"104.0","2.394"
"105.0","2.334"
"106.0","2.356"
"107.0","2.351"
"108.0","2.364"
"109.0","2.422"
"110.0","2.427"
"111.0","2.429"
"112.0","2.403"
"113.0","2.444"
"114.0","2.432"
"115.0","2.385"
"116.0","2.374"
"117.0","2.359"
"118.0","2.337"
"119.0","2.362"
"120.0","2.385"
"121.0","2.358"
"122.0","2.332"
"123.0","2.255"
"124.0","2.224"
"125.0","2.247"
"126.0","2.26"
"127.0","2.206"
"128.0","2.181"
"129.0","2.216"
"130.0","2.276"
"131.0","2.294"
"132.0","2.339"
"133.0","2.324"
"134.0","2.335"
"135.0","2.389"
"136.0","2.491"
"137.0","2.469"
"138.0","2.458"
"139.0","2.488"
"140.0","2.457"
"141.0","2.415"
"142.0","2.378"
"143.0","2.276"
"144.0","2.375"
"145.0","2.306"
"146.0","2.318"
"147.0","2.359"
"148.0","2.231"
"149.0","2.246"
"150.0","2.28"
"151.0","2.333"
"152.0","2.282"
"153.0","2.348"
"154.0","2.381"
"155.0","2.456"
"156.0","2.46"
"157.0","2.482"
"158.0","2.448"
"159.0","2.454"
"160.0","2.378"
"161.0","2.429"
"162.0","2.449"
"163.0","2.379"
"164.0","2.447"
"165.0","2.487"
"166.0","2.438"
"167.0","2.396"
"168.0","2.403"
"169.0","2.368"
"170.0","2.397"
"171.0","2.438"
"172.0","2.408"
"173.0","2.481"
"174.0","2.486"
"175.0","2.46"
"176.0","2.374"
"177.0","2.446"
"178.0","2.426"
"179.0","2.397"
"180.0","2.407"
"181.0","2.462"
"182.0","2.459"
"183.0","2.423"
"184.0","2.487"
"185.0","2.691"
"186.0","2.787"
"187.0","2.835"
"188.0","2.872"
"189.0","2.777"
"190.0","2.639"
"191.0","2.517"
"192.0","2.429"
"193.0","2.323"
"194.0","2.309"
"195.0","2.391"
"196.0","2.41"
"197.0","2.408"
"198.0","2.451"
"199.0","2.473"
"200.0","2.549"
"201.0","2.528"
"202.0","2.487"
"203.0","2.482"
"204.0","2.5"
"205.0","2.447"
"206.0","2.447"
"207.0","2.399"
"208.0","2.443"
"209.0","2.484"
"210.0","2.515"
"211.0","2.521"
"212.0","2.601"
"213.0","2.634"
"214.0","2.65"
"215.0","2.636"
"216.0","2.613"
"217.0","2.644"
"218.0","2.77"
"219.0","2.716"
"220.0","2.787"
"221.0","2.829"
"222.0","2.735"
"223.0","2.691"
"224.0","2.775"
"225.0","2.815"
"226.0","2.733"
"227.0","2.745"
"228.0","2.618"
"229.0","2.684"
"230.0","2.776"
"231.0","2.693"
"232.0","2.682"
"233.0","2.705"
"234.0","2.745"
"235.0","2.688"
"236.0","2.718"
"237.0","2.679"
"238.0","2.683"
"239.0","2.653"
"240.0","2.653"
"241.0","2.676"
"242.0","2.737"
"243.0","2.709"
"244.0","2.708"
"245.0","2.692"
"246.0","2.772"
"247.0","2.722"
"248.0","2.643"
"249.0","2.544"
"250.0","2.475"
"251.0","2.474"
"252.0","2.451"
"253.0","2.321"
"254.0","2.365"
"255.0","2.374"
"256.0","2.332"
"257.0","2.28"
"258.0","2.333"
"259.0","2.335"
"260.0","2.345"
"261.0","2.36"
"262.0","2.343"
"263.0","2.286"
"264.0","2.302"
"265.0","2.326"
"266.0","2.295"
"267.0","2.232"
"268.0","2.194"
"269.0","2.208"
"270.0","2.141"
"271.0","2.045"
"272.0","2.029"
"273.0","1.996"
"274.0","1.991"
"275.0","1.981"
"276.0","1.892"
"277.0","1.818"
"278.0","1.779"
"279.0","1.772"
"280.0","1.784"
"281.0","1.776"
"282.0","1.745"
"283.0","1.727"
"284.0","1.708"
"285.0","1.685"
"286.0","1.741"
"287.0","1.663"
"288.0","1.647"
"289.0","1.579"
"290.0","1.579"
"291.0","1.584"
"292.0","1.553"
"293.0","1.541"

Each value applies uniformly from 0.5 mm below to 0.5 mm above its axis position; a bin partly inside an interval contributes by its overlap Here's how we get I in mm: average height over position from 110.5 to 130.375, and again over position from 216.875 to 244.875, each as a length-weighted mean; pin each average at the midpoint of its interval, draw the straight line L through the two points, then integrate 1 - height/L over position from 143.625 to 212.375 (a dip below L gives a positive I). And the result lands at 2.1 mm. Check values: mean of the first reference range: 2.32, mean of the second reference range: 2.72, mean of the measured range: 2.45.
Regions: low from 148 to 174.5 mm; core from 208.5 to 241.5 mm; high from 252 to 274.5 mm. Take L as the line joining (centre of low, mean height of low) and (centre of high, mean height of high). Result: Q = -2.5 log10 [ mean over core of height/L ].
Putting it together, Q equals -0.16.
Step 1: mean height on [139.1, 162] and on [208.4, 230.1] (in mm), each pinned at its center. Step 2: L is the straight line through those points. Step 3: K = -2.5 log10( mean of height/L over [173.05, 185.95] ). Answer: 0.01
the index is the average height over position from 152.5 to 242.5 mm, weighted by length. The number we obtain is 2.55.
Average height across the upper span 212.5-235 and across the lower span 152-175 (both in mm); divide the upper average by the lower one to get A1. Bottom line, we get 1.12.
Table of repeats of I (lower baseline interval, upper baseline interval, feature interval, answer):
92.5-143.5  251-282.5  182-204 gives -2.7 mm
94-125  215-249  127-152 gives 1.3 mm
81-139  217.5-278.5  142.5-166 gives 0.3 mm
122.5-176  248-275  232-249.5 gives -3.0 mm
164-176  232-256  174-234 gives -1.5 mm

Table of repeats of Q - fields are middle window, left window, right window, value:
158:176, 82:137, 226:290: -0.038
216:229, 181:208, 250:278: -0.141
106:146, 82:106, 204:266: 0.042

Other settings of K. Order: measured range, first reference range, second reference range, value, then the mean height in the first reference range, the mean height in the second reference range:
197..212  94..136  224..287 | -0.058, 2.36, 2.35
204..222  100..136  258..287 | -0.207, 2.34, 2.03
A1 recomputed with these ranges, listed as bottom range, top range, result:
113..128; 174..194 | 1.09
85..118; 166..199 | 1.03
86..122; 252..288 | 0.86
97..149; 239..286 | 0.95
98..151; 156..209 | 1.05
